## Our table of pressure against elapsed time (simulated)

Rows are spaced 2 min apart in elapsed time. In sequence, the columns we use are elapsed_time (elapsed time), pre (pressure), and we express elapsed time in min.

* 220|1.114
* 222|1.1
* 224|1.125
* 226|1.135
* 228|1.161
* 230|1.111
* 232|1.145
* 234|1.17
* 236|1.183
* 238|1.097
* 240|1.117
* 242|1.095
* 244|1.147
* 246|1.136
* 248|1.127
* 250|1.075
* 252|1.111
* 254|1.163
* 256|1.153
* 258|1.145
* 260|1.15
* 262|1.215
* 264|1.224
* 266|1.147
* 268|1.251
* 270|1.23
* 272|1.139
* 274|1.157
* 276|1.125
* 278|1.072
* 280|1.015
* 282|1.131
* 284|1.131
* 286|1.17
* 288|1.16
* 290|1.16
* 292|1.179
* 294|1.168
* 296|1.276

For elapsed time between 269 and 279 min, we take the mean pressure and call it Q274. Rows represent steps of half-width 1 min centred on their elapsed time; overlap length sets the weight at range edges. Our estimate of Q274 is 1.14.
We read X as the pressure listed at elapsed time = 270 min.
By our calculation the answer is 1.23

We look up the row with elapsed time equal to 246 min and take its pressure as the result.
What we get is 1.136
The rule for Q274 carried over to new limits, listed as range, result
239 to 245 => 1.12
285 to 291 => 1.16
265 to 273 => 1.19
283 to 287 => 1.15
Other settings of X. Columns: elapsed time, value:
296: 1.276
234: 1.17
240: 1.117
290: 1.16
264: 1.224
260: 1.15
